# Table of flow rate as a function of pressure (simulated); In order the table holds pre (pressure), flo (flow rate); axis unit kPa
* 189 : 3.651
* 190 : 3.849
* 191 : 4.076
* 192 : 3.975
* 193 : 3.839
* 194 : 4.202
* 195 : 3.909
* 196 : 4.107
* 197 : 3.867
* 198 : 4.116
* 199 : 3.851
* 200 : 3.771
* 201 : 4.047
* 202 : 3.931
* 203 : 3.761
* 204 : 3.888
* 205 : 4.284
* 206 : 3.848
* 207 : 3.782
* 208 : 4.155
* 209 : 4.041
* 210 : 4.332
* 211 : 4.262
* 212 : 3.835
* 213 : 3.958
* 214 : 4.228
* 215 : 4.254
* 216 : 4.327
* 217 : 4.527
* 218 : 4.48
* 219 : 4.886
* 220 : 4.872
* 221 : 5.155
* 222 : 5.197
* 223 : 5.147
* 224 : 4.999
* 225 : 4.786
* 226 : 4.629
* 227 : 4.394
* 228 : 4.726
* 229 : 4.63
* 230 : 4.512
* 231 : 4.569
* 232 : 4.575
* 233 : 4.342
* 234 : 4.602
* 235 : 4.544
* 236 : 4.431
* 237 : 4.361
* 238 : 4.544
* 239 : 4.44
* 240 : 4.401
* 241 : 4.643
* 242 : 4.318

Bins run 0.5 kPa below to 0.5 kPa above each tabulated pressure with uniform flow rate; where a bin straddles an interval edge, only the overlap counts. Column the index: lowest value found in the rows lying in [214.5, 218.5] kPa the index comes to 4.254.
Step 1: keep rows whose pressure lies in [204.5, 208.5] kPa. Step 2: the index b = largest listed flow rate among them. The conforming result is 4.284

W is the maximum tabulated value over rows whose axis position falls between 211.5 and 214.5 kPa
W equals 4.228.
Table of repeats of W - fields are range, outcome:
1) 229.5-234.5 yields 4.602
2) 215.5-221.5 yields 5.155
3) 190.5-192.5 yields 4.076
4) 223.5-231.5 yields 4.999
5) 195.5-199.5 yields 4.116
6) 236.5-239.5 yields 4.544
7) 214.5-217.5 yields 4.527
